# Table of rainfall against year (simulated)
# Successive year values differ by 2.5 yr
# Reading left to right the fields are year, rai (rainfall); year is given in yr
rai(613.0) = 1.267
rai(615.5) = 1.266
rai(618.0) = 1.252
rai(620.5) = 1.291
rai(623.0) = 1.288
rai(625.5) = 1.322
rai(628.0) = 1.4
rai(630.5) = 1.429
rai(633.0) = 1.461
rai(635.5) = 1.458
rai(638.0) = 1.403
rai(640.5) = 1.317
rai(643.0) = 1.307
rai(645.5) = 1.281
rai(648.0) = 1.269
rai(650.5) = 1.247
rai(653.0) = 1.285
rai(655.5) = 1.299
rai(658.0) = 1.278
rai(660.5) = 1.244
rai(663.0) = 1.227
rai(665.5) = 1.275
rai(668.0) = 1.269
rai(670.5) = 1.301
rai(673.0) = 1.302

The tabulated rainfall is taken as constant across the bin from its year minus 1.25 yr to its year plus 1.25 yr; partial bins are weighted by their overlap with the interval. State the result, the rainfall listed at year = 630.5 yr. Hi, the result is 1.429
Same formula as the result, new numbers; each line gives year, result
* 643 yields 1.307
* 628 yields 1.4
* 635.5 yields 1.458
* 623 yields 1.288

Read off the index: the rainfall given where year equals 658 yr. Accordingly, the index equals 1.278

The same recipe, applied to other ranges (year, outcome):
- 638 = 1.403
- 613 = 1.267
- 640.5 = 1.317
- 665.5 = 1.275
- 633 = 1.461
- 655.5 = 1.299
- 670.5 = 1.301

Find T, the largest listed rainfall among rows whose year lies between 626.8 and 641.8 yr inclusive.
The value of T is 1.461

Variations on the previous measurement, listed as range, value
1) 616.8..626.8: 1.322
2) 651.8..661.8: 1.299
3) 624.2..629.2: 1.4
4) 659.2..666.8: 1.275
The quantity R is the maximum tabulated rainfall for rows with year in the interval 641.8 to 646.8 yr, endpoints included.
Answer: 1.307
